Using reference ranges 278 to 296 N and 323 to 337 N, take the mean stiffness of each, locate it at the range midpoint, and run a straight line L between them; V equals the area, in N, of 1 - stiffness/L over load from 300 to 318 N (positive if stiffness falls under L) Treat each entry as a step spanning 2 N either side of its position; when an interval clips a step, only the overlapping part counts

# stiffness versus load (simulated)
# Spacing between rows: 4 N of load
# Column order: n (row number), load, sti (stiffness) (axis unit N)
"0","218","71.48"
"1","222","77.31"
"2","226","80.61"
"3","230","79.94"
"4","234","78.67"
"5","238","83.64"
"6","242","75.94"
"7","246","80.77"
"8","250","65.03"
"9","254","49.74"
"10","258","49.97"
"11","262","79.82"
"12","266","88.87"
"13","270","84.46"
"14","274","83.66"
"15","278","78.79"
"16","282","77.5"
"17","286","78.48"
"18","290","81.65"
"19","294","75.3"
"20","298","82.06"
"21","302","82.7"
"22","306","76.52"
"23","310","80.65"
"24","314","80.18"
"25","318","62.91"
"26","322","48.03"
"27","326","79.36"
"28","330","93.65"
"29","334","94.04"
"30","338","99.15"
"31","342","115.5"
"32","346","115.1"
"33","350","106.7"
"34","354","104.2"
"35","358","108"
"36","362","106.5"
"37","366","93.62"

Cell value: 1.0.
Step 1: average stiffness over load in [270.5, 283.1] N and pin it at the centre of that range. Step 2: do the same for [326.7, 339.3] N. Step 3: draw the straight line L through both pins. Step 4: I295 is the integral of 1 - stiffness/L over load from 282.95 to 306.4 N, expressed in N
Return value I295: 1.5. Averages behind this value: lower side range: 80.7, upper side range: 93.7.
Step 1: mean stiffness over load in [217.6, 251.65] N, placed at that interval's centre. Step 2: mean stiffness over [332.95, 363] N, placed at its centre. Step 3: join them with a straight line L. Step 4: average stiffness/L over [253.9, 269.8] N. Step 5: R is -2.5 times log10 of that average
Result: 0.19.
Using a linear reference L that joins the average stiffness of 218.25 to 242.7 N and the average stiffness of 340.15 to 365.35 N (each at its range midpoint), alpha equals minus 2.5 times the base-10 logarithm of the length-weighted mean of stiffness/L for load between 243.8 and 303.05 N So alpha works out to 0.179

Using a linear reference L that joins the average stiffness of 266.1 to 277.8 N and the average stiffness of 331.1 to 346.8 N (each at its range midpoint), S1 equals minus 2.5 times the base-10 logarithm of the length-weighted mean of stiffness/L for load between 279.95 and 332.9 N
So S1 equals 0.218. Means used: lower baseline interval 84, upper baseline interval 105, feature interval 77.1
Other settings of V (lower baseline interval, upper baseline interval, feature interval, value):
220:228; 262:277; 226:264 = 4.4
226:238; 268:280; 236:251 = 0.7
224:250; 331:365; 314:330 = 4.8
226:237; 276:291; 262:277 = -1.0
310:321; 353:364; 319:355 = -1.8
